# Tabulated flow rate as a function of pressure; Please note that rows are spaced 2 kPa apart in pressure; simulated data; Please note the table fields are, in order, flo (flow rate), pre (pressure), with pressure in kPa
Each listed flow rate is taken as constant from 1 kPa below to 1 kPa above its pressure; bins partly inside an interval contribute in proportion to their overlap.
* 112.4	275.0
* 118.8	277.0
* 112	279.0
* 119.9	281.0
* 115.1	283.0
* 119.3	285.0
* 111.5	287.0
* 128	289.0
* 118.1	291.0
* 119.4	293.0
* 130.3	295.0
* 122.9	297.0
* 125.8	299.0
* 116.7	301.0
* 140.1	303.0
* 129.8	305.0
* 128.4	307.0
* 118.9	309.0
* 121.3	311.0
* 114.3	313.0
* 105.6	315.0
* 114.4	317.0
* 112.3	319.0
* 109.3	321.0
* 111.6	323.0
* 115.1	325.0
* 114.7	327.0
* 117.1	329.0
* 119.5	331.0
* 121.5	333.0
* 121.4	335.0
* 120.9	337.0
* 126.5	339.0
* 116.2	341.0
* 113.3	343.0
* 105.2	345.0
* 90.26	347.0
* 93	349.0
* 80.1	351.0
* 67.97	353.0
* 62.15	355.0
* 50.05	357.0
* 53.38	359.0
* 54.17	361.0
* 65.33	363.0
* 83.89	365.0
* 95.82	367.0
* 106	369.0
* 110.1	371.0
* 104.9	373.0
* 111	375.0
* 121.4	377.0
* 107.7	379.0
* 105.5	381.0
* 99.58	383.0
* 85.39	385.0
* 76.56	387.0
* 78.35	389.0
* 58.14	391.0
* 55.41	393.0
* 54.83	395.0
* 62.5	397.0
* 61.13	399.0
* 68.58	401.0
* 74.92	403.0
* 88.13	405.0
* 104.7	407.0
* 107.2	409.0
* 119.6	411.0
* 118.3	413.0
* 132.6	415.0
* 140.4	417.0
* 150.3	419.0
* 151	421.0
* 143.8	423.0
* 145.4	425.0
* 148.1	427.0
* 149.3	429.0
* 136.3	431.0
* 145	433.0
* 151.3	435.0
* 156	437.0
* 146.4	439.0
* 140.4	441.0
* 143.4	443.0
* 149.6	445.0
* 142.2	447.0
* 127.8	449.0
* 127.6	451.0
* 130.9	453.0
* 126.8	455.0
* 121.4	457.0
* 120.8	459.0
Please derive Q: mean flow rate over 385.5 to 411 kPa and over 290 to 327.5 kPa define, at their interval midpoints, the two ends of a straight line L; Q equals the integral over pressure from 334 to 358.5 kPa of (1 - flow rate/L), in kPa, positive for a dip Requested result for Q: 1.8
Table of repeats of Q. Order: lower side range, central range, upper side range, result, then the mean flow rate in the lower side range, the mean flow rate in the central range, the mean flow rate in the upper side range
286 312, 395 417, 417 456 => 7.1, 124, 94.1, 143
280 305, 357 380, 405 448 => 7.2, 123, 90.3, 138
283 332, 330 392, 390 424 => 8.6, 119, 93.7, 99.5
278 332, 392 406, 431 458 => 7.0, 119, 66.5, 139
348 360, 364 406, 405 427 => 4.1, 67.8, 86.2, 130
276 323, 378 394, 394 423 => 3.6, 119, 83.3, 104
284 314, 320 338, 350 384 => -1.7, 123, 117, 87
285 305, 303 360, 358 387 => 1.9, 124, 106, 92.6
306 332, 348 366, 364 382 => 6.7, 116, 67.8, 105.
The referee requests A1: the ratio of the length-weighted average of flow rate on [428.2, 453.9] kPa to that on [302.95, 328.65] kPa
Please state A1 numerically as 1.21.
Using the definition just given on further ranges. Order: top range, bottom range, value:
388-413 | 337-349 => 0.72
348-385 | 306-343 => 0.75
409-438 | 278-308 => 1.15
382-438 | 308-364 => 1.09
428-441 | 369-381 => 1.33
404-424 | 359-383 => 1.32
